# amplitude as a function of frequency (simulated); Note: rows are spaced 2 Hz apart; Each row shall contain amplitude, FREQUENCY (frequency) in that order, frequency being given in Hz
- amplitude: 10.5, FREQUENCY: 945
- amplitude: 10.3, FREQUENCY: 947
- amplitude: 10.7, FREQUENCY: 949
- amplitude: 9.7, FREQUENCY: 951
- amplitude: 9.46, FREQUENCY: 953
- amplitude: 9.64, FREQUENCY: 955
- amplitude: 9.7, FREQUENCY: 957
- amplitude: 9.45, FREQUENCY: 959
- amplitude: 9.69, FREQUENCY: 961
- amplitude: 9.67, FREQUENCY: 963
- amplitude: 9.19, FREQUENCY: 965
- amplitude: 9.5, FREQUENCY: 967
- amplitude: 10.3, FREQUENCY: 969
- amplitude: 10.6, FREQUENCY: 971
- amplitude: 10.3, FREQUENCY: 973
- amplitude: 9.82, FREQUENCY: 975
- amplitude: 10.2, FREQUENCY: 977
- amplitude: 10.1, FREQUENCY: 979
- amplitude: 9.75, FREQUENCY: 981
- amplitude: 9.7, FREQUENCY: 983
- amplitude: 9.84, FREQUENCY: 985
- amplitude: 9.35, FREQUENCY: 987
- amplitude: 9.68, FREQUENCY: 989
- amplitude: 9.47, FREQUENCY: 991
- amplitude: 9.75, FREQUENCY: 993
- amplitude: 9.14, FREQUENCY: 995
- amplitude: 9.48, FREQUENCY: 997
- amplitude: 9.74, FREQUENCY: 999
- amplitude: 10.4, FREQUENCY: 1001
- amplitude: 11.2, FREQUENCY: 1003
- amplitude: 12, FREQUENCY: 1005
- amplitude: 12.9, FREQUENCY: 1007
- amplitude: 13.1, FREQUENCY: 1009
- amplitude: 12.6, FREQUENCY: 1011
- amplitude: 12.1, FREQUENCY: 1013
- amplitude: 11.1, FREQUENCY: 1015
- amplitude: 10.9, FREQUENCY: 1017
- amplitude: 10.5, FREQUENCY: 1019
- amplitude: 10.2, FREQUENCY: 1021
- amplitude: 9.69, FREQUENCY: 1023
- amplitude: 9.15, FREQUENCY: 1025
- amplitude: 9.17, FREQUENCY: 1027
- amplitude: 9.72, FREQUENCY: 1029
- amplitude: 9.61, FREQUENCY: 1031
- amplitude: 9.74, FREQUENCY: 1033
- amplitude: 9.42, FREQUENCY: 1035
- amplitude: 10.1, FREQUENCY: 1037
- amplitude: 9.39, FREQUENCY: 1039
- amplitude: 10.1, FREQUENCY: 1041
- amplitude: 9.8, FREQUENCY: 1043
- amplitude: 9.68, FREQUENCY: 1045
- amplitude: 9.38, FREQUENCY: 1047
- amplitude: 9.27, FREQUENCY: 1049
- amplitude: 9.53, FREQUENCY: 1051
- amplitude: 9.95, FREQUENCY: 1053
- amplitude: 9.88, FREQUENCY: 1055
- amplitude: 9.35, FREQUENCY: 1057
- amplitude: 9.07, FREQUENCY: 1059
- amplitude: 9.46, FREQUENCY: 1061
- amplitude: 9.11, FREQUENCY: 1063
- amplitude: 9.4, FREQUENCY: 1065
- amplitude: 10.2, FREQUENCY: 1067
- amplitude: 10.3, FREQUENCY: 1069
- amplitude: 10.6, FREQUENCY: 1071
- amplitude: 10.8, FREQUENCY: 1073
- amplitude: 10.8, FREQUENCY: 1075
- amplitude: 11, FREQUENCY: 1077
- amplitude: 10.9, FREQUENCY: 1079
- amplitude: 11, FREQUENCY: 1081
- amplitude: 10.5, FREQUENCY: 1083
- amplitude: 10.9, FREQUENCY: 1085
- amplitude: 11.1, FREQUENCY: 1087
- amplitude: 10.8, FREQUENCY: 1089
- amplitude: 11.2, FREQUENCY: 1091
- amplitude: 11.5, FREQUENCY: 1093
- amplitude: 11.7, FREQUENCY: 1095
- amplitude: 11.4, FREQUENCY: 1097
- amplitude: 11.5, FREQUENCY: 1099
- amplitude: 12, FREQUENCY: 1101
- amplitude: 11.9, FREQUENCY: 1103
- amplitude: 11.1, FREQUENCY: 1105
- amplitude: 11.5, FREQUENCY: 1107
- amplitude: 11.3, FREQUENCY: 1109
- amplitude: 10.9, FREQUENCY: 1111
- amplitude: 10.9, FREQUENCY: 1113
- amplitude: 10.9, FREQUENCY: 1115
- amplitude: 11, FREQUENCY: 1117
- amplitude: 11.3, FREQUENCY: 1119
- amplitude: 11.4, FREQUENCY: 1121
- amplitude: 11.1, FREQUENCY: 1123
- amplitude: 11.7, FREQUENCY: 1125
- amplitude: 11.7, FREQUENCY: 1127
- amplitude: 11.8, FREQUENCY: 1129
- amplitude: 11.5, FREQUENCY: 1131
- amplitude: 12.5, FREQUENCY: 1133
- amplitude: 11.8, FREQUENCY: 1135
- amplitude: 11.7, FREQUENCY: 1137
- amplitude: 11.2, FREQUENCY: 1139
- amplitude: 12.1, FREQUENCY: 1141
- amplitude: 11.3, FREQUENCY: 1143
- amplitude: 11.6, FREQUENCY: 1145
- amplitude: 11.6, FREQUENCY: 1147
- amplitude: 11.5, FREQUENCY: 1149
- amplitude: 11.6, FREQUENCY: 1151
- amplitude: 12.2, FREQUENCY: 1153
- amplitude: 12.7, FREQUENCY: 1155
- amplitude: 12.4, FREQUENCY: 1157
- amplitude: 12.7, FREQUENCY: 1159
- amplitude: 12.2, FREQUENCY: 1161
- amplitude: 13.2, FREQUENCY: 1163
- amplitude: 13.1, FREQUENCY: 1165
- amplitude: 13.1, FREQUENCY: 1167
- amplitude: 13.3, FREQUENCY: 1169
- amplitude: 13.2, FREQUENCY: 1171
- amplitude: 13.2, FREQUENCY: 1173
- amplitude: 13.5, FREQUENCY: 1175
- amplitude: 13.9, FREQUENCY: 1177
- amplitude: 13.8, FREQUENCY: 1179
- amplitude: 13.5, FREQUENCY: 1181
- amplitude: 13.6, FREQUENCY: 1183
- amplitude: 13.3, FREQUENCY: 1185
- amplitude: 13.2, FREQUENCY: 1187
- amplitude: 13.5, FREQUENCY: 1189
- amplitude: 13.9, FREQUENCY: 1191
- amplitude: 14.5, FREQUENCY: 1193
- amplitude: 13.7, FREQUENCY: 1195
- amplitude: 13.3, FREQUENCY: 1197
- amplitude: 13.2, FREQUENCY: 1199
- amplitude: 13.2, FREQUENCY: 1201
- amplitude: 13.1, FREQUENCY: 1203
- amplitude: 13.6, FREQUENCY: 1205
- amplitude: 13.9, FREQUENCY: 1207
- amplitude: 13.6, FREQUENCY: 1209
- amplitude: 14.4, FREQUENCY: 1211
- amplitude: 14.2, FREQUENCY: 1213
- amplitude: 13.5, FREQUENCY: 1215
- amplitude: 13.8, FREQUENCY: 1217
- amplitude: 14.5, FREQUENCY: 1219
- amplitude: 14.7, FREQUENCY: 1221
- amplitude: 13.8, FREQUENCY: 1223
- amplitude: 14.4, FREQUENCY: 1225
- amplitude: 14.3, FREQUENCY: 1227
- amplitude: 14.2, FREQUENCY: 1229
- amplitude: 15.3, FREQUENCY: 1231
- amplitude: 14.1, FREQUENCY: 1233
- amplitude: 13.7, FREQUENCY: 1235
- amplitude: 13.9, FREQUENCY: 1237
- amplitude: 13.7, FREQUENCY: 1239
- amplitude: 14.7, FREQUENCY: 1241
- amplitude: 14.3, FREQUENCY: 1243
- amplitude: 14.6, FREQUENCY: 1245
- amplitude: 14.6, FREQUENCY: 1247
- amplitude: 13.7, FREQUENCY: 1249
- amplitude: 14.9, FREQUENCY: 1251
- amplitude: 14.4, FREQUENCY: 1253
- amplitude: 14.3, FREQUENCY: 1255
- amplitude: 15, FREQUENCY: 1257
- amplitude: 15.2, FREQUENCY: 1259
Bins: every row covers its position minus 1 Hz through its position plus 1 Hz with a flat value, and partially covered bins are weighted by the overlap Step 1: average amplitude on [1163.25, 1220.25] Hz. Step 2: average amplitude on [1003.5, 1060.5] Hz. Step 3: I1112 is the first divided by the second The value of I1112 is 1.3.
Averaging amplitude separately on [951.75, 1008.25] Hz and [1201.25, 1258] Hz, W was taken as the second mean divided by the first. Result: 1.42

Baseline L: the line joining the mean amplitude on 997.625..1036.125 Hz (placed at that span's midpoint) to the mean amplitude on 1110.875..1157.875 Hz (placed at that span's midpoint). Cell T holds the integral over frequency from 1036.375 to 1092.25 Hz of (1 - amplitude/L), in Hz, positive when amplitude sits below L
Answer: 4.69 Hz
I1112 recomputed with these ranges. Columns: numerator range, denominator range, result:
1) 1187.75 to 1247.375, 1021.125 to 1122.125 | 1.35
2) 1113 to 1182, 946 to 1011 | 1.20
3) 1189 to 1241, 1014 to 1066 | 1.44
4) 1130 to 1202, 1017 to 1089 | 1.28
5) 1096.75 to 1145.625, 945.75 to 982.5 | 1.16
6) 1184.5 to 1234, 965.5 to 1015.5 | 1.33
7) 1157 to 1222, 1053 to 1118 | 1.26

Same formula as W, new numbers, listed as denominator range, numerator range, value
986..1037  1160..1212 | 1.29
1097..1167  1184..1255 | 1.19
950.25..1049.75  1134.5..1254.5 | 1.33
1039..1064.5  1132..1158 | 1.24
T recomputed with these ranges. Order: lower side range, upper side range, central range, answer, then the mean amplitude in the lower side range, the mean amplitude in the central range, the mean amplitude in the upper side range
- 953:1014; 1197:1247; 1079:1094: 1.1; 10.3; 11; 14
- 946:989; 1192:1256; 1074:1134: 4.0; 9.85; 11.3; 14.1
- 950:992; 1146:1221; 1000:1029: -1.5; 9.77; 11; 13.3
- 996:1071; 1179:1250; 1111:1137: 1.3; 10.2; 11.5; 13.9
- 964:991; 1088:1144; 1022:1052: 2.7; 9.86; 9.58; 11.5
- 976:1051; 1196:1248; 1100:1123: 1.4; 10.2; 11.3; 14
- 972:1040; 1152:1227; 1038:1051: 1.6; 10.3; 9.6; 13.5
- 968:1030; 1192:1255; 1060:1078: 2.1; 10.4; 10.2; 14.1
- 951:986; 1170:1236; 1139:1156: 1.4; 9.81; 11.8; 13.8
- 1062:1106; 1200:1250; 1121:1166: 1.1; 10.9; 12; 14.1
